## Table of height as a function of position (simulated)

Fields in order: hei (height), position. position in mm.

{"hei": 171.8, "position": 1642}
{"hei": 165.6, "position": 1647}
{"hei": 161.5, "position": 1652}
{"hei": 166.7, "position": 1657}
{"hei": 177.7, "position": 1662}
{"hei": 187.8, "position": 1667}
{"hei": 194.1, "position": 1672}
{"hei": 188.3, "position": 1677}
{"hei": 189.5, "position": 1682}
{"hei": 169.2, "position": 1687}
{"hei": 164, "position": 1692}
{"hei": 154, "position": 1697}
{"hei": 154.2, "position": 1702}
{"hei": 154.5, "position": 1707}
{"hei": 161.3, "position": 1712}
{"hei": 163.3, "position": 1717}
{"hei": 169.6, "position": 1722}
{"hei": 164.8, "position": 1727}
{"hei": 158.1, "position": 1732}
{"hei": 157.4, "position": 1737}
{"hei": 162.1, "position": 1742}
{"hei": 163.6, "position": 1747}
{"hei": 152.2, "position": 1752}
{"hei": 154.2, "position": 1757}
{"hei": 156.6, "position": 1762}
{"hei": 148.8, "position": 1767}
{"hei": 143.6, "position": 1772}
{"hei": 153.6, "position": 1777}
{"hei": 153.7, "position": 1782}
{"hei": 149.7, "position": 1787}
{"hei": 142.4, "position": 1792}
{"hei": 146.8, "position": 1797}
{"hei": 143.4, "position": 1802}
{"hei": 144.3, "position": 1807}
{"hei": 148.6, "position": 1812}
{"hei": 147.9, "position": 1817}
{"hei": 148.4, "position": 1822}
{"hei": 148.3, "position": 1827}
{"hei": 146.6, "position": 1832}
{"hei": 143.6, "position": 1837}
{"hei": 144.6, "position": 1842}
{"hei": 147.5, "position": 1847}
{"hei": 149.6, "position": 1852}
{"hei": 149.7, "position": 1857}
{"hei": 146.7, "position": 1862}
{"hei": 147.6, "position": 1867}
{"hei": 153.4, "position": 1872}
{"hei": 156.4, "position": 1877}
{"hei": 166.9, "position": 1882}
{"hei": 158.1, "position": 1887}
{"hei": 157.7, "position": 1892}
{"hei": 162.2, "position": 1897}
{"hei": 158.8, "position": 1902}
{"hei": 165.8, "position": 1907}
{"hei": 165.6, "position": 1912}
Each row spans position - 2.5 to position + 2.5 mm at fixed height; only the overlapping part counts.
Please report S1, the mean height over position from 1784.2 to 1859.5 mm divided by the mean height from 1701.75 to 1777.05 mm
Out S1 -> 0.9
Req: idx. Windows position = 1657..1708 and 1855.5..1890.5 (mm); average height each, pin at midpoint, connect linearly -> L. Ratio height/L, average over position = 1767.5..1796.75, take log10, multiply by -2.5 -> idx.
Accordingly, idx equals 0.10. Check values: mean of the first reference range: 174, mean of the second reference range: 154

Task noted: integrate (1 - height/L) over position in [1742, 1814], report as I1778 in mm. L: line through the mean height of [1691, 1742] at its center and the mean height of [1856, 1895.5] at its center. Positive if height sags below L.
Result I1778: 3.5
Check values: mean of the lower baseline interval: 160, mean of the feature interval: 151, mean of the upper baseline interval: 155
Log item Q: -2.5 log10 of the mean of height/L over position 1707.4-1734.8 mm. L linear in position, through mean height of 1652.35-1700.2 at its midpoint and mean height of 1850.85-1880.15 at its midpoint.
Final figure 0.05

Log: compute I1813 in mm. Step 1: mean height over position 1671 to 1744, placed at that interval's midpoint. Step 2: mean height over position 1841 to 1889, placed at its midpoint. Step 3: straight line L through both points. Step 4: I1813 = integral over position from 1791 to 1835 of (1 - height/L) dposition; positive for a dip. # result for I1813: 2.94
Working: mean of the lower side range 166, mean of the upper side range 152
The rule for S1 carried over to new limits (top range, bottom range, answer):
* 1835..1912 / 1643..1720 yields 0.91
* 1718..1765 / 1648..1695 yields 0.90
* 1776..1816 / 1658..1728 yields 0.86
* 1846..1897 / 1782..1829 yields 1.05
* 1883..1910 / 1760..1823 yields 1.09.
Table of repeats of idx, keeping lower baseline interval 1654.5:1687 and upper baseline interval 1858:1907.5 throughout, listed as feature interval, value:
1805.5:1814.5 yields 0.13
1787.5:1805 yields 0.16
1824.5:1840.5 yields 0.12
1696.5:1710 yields 0.16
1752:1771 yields 0.13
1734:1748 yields 0.09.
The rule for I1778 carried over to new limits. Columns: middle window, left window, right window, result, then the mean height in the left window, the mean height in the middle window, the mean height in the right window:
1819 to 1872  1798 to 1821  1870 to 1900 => 1.69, 146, 148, 159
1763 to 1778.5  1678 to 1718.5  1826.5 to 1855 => 0.64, 165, 149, 147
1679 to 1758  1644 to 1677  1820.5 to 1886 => 2.94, 176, 162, 150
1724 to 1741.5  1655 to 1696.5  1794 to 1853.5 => 0.59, 179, 161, 147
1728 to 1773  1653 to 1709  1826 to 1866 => 1.66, 173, 156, 147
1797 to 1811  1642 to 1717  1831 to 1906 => 1.24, 170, 145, 153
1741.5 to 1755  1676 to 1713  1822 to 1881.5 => 0.15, 166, 159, 149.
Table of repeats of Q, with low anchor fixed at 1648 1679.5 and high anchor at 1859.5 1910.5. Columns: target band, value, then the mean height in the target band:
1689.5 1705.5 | 0.12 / 157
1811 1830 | 0.11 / 148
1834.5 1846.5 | 0.12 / 145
